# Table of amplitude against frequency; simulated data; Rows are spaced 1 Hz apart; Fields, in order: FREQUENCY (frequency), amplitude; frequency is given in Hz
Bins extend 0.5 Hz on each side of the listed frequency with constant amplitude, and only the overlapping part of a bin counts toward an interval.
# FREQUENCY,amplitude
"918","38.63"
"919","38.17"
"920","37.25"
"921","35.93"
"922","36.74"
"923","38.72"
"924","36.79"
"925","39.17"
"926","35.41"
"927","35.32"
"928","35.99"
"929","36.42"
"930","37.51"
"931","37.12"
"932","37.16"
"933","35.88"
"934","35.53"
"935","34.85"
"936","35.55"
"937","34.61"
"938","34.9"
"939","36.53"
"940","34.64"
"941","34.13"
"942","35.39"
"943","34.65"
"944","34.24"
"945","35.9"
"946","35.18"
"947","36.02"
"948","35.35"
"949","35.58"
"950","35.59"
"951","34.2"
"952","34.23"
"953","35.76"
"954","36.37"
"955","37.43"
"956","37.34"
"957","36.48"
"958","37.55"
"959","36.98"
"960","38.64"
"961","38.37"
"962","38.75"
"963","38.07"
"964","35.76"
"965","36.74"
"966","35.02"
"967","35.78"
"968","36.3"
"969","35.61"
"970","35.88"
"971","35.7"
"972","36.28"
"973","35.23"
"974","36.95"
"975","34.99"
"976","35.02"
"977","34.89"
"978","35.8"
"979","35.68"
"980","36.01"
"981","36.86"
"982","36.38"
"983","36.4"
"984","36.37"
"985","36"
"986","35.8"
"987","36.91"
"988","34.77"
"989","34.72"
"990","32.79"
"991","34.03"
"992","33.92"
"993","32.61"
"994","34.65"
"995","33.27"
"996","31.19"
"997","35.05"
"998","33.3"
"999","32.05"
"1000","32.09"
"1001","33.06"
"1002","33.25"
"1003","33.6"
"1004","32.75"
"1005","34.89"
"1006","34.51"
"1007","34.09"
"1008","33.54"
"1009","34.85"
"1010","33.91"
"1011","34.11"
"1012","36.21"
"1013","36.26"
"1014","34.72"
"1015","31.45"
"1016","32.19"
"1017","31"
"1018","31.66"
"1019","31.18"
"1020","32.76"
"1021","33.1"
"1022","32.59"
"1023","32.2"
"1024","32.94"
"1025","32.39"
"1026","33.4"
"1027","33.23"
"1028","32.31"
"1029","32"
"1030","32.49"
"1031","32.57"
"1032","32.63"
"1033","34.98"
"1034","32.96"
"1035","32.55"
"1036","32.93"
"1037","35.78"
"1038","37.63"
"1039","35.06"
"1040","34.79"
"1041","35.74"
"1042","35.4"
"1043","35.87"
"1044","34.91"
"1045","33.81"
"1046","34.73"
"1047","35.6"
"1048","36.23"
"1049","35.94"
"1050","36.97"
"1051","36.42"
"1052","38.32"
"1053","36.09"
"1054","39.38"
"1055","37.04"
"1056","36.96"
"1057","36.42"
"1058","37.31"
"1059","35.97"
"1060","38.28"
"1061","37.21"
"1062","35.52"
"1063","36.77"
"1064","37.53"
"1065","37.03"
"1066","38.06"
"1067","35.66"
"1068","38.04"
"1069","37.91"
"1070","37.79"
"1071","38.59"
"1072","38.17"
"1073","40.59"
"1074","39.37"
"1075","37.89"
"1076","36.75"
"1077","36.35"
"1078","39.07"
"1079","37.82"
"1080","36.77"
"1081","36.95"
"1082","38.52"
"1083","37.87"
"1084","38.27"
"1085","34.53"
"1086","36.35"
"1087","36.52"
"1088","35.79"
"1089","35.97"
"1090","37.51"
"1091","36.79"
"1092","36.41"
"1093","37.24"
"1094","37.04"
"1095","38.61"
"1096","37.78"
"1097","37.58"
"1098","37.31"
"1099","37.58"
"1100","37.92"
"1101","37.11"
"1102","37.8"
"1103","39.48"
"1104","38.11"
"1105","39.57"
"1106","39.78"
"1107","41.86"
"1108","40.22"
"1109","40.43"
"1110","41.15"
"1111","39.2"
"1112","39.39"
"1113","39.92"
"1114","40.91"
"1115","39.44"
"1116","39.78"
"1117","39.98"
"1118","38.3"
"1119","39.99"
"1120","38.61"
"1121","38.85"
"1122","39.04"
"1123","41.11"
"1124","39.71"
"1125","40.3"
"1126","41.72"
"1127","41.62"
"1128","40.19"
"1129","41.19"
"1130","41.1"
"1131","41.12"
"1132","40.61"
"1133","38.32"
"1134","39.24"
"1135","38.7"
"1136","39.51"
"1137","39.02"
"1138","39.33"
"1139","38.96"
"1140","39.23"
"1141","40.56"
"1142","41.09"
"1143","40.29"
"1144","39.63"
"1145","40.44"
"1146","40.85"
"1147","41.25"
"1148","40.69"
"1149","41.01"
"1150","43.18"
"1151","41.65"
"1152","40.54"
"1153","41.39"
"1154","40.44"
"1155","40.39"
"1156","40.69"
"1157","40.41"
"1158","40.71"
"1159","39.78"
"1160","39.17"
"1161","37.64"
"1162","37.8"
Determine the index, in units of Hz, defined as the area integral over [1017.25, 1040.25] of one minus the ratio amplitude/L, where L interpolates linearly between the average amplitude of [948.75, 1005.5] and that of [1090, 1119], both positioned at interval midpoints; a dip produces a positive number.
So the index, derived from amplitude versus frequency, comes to 2.2 Hz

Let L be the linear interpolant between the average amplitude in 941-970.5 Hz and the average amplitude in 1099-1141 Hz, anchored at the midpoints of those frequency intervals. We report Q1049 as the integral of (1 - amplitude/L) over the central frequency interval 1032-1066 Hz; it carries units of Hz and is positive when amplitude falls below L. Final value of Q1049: 1.9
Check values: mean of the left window 36.1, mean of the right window 39.7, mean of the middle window 36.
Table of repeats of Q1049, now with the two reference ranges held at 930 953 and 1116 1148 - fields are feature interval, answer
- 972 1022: 3.39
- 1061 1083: 0.50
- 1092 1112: 0.30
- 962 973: -0.05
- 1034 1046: 0.93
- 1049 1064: 0.45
